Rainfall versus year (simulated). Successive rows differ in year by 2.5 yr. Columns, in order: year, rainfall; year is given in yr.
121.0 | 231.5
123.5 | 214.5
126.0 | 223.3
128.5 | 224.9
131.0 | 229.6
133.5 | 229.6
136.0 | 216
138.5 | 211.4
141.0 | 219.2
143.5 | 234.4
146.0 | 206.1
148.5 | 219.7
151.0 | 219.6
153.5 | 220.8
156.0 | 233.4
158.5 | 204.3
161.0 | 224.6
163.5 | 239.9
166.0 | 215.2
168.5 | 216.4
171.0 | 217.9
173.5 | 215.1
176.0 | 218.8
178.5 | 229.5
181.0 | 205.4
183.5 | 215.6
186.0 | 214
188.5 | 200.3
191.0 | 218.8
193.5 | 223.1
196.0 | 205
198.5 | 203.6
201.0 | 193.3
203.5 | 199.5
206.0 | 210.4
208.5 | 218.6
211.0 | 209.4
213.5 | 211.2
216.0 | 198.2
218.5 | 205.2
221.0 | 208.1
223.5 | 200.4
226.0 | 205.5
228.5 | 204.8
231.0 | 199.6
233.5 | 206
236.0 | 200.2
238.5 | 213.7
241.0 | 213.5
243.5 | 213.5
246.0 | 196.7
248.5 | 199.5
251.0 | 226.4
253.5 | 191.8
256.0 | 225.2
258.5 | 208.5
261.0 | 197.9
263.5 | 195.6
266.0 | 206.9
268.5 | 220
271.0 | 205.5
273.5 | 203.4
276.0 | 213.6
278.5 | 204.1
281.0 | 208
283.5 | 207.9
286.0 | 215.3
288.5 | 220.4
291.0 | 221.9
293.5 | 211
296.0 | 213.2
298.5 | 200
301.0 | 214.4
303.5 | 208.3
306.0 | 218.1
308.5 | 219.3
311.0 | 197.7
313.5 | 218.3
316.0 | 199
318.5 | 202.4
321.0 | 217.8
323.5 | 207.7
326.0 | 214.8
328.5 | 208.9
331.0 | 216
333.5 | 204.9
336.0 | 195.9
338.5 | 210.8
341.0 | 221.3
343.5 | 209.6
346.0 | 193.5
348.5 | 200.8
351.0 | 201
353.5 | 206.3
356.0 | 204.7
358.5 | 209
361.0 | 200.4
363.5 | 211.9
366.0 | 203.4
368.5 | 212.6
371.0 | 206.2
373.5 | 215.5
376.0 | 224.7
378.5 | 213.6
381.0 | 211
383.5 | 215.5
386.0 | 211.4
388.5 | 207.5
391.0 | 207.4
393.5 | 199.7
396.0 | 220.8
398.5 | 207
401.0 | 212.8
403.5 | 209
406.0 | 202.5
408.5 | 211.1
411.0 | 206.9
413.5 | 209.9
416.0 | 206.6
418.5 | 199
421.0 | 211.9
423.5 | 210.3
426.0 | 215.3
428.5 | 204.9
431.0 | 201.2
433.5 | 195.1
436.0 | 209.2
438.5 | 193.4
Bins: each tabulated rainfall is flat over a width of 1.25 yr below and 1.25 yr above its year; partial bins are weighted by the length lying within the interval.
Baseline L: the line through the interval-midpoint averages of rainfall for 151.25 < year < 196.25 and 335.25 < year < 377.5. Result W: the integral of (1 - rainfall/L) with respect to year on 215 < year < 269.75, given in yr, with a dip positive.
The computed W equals 2.0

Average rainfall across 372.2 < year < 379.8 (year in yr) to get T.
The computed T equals 218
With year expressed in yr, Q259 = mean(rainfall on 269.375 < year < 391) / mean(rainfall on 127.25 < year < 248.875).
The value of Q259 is 0.98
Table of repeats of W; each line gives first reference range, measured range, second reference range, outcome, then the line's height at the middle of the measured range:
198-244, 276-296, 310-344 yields -0.47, 208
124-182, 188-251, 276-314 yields 2.82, 216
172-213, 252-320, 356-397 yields 0.51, 211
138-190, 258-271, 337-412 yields 0.50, 214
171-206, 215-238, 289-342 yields 0.82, 211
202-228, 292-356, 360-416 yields 0.08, 209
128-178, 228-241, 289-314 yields 0.63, 216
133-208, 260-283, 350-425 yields 0.70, 213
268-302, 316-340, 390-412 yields 0.20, 210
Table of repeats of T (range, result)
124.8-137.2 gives 225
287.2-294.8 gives 218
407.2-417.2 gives 209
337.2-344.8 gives 214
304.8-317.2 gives 210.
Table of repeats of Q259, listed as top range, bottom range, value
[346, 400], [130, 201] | 0.96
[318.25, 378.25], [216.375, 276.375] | 1.01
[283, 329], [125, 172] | 0.96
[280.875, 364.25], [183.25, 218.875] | 1.00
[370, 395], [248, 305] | 1.01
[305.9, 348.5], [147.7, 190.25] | 0.96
